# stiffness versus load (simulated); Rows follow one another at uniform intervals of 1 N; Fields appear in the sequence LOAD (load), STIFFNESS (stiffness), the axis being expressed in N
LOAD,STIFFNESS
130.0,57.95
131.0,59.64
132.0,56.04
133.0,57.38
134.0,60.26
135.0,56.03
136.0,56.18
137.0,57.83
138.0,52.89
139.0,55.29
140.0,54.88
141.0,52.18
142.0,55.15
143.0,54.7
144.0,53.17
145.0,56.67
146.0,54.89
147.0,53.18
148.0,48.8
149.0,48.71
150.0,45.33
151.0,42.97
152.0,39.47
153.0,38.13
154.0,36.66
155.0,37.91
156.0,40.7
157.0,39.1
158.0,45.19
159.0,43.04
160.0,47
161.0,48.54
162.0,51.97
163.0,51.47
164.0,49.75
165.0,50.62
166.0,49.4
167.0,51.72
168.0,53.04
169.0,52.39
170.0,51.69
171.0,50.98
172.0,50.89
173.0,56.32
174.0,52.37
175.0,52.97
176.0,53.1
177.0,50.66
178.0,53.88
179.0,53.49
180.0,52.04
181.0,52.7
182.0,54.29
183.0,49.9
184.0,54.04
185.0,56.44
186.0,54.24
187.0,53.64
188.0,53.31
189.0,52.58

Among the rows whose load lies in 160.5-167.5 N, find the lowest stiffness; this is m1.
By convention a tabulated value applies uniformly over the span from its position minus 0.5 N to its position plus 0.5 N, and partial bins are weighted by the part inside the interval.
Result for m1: 48.54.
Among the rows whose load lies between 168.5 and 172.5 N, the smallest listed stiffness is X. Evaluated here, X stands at 50.89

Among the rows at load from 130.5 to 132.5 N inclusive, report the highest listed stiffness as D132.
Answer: 59.64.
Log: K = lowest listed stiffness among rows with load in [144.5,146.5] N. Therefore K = 54.89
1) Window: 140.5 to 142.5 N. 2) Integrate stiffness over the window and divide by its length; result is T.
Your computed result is 53.7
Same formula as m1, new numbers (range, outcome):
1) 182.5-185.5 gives 49.9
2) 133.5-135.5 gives 56.03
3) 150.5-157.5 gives 36.66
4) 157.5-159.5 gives 43.04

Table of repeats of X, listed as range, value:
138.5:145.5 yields 52.18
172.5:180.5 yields 50.66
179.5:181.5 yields 52.04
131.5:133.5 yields 56.04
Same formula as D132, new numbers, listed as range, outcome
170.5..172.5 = 50.98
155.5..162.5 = 51.97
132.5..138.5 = 60.26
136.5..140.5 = 57.83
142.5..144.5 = 54.7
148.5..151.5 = 48.71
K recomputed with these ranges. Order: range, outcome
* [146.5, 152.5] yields 39.47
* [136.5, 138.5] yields 52.89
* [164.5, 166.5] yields 49.4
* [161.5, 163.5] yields 51.47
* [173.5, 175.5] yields 52.37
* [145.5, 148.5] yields 48.8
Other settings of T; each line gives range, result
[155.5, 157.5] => 39.9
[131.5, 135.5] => 57.4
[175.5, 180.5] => 52.6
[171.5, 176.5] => 53.1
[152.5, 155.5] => 37.6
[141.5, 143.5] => 54.9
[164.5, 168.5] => 51.2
